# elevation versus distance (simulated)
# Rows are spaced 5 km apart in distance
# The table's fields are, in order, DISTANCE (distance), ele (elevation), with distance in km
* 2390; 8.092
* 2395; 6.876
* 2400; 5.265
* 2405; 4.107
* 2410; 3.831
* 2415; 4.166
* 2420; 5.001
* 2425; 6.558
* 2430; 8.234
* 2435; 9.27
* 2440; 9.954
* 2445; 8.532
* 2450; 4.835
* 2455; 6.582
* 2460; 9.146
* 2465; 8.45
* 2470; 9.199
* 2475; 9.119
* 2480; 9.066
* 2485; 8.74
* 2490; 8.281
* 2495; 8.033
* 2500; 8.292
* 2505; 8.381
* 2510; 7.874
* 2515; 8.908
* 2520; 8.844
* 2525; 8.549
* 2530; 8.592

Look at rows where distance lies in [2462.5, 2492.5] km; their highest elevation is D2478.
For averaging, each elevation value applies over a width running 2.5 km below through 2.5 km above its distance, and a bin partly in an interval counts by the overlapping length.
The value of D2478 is 9.199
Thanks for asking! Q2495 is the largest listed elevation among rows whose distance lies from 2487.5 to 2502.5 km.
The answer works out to 8.292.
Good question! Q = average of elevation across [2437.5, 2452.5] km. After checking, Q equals 7.77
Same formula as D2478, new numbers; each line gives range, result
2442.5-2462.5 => 9.146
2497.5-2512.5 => 8.381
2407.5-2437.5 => 9.27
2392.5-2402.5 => 6.876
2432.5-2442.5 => 9.954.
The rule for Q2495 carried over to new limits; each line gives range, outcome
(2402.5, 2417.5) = 4.166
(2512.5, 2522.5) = 8.908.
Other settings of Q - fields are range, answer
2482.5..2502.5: 8.34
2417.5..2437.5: 7.27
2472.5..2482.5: 9.09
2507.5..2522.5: 8.54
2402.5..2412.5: 3.97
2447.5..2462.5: 6.85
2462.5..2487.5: 8.91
